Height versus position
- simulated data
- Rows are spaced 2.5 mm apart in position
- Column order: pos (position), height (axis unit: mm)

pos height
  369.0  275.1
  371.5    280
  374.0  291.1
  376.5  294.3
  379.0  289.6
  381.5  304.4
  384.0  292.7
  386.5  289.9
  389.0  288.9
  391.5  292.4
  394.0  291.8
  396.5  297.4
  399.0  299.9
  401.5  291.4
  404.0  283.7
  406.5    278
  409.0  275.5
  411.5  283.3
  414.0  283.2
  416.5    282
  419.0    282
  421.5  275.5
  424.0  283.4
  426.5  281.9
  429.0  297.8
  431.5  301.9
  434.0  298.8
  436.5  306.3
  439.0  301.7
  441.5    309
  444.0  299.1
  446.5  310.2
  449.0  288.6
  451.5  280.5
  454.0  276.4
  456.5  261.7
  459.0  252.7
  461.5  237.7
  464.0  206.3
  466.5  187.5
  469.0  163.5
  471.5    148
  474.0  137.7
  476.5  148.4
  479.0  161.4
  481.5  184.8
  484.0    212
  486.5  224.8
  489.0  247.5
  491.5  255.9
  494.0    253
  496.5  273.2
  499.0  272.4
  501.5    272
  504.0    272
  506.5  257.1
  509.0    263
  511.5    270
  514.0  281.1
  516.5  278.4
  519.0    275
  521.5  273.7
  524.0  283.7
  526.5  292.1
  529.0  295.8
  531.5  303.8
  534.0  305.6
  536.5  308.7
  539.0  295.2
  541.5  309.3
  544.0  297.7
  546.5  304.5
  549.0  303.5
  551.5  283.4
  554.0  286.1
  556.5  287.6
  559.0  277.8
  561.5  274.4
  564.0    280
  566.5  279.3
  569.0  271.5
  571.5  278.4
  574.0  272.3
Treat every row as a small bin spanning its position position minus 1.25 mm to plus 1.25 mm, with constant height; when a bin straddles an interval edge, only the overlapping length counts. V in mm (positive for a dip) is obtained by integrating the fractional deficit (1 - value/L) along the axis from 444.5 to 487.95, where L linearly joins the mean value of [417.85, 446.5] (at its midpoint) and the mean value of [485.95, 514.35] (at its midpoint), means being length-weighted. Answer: 9.5 mm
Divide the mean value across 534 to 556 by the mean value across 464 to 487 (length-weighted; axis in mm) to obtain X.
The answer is 1.7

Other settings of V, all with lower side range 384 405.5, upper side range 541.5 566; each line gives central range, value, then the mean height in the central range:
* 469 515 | 9.9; 228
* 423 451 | -0.6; 298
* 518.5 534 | 0.0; 289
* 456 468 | 2.7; 226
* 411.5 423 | 0.4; 281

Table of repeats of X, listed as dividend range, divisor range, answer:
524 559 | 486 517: 1.13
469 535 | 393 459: 0.85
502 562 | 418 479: 1.13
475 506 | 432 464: 0.82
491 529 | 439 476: 1.14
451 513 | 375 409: 0.78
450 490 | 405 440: 0.72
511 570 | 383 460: 1.00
